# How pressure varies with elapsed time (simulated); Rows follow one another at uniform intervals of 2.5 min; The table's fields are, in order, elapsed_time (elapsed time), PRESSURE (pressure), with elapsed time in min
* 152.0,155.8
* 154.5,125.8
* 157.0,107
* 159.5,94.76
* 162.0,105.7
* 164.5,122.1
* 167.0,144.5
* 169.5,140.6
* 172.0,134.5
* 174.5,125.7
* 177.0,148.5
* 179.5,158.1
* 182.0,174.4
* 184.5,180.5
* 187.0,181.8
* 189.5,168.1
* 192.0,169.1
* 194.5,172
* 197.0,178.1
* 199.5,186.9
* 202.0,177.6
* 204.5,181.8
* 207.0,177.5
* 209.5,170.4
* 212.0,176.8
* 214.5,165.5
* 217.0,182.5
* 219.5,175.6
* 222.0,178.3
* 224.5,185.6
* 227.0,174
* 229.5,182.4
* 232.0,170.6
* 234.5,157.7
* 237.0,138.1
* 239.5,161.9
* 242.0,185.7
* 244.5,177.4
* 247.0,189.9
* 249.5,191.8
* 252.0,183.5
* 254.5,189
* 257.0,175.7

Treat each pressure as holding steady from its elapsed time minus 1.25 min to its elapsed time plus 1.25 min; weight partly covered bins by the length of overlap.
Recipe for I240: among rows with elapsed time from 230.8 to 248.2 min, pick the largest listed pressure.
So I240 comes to 189.9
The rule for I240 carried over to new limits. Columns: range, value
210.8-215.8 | 176.8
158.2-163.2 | 105.7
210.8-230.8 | 185.6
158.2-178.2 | 148.5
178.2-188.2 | 181.8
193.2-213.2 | 186.9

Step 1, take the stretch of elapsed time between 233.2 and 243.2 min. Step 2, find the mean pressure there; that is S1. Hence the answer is 161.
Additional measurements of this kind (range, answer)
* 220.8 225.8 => 182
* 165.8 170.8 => 142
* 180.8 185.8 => 178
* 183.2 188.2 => 181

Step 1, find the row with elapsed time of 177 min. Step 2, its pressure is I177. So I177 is 148.5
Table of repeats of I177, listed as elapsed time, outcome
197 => 178.1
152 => 155.8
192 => 169.1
